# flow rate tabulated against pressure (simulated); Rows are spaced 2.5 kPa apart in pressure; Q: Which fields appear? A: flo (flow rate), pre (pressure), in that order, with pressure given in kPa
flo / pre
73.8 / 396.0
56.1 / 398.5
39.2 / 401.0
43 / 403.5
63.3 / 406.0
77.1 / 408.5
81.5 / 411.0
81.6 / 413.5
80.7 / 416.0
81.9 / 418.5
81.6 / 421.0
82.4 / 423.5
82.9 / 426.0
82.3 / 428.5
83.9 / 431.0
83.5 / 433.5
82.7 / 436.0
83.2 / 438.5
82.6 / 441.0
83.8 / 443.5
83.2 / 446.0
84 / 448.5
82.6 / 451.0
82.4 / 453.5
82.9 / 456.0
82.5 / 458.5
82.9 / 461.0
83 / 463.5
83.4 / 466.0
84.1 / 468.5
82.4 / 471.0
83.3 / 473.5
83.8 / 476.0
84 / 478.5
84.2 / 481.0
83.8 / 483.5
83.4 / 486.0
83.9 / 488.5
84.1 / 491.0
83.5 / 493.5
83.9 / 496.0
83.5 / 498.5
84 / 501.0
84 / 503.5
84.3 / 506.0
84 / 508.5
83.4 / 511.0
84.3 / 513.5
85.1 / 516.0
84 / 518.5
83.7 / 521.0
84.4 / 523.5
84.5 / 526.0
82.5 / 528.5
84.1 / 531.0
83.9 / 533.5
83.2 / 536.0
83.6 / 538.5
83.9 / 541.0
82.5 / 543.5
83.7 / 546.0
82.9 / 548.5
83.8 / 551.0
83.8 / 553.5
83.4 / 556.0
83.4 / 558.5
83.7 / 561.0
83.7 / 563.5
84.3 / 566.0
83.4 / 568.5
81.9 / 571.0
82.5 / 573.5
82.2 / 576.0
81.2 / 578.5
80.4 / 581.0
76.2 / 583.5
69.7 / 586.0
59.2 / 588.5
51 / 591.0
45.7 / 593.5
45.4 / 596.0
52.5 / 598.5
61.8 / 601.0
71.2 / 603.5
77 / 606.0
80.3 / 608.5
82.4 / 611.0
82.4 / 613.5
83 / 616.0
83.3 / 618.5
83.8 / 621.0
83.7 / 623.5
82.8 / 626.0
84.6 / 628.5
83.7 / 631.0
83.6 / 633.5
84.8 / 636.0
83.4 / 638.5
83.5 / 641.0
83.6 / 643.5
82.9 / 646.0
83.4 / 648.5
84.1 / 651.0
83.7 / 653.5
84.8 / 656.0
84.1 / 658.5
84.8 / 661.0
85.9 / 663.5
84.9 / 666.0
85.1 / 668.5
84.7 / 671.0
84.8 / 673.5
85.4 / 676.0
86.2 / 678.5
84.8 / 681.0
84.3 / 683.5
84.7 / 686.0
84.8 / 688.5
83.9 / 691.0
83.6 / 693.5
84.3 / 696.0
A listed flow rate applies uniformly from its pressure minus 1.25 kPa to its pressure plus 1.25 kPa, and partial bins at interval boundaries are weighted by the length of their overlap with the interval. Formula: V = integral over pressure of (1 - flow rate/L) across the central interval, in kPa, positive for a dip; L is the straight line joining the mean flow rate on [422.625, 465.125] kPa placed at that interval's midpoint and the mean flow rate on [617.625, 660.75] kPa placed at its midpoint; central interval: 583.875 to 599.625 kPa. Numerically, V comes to 5.36 kPa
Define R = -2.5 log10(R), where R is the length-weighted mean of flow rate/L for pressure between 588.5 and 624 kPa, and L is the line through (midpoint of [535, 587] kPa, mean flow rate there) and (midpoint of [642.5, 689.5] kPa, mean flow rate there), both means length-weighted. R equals 0.195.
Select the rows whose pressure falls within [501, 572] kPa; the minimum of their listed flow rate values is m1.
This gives 81.9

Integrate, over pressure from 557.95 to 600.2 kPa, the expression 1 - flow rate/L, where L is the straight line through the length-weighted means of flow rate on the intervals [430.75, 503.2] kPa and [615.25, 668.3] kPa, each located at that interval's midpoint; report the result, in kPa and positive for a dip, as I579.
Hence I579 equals 6.0 kPa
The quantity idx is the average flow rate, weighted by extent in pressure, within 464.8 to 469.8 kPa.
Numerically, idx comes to 83.7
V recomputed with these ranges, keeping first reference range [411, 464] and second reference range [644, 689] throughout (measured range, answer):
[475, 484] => -0.1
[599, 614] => 1.7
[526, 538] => 0.0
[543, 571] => 0.1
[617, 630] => 0.1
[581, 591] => 1.9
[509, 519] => -0.1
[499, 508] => -0.1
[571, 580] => 0.2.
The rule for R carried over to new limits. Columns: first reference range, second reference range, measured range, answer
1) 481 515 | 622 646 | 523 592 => 0.04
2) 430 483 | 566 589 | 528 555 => -0.05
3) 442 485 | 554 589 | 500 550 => -0.03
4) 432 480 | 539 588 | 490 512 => -0.02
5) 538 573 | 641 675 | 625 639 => 0.00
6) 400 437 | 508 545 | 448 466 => -0.06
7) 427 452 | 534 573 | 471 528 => -0.01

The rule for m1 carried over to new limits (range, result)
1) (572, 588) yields 69.7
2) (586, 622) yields 45.4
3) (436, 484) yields 82.4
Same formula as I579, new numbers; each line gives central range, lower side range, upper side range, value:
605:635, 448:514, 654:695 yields 0.6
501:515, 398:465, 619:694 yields -0.7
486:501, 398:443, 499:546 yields -0.4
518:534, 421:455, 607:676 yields -0.1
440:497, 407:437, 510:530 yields -0.4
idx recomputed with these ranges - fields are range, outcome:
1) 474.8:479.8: 83.9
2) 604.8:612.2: 79.9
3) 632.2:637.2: 84.2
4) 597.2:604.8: 61.8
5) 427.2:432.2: 83.1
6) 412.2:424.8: 81.6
